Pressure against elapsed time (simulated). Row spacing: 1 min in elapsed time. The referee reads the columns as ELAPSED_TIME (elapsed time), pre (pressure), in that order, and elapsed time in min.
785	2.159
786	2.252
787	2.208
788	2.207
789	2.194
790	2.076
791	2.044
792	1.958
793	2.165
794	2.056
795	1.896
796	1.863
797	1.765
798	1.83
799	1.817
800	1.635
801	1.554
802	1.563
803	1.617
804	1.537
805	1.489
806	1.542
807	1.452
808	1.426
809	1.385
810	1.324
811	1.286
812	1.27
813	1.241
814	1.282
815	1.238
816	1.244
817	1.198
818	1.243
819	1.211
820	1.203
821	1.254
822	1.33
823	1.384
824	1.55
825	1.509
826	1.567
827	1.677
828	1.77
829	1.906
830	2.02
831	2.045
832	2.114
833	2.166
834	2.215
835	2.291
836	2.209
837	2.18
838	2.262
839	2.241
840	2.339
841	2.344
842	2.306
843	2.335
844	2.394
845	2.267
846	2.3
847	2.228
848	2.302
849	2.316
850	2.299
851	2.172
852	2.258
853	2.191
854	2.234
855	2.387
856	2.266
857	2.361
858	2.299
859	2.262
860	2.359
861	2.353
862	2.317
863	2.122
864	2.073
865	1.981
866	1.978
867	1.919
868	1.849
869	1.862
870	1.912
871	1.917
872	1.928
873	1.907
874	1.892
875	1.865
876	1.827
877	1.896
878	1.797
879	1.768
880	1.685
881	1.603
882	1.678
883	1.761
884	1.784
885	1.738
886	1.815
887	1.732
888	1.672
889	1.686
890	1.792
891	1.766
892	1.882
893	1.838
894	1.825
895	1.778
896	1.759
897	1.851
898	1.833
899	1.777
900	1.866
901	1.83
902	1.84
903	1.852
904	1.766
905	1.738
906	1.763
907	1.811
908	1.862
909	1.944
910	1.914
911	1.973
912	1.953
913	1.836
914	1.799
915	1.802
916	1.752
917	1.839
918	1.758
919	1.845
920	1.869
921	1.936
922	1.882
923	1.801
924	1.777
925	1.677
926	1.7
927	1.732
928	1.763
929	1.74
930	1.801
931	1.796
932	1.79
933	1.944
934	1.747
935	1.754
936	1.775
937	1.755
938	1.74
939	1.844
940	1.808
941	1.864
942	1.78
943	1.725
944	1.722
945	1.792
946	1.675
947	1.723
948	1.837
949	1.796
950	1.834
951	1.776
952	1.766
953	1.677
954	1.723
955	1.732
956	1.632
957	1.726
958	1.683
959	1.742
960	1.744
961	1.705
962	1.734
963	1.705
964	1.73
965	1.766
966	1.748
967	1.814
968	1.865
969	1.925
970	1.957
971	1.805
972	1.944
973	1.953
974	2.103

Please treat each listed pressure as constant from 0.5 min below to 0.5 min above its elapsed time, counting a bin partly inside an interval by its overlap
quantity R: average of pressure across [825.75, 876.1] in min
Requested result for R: 2.13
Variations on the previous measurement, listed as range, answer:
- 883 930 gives 1.81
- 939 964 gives 1.75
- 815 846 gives 1.86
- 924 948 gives 1.77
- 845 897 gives 1.99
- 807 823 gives 1.28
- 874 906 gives 1.79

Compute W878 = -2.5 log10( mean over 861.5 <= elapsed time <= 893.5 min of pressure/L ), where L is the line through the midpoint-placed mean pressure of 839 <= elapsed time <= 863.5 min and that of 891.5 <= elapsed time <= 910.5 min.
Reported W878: 0.109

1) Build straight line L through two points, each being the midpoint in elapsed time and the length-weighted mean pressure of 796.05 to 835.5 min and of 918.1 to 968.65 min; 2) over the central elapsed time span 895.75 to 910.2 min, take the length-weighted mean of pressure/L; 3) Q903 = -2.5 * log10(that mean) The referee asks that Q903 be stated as -0.07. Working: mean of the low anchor 1.57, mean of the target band 1.83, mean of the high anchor 1.77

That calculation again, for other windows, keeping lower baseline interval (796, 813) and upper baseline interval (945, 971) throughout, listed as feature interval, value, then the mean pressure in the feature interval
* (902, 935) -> -0.07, 1.82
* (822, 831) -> -0.07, 1.67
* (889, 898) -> -0.09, 1.81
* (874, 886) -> -0.08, 1.77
